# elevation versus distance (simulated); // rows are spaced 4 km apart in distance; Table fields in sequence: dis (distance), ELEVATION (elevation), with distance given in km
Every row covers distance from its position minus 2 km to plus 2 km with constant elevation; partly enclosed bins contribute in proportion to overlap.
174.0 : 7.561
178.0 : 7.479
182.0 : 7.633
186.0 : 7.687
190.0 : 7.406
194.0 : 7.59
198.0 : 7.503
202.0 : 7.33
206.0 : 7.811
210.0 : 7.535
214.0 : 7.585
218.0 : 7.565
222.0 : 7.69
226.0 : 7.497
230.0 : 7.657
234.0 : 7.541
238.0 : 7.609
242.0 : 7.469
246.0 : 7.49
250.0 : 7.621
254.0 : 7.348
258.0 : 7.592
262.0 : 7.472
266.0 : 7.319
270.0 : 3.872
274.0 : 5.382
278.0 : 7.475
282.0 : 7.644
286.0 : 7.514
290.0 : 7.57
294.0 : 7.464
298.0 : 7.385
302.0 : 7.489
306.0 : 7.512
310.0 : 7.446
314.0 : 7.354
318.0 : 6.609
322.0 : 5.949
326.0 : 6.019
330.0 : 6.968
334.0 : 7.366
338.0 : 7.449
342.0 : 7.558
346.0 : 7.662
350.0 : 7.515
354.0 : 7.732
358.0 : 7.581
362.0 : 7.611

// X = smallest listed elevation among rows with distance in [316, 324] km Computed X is 5.949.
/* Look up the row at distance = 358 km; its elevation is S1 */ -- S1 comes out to 7.581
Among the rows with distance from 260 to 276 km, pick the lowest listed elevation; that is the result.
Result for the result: 3.872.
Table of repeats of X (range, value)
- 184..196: 7.406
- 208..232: 7.497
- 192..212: 7.33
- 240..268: 7.319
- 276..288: 7.475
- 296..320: 6.609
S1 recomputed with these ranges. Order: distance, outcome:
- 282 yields 7.644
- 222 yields 7.69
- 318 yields 6.609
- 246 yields 7.49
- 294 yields 7.464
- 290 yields 7.57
